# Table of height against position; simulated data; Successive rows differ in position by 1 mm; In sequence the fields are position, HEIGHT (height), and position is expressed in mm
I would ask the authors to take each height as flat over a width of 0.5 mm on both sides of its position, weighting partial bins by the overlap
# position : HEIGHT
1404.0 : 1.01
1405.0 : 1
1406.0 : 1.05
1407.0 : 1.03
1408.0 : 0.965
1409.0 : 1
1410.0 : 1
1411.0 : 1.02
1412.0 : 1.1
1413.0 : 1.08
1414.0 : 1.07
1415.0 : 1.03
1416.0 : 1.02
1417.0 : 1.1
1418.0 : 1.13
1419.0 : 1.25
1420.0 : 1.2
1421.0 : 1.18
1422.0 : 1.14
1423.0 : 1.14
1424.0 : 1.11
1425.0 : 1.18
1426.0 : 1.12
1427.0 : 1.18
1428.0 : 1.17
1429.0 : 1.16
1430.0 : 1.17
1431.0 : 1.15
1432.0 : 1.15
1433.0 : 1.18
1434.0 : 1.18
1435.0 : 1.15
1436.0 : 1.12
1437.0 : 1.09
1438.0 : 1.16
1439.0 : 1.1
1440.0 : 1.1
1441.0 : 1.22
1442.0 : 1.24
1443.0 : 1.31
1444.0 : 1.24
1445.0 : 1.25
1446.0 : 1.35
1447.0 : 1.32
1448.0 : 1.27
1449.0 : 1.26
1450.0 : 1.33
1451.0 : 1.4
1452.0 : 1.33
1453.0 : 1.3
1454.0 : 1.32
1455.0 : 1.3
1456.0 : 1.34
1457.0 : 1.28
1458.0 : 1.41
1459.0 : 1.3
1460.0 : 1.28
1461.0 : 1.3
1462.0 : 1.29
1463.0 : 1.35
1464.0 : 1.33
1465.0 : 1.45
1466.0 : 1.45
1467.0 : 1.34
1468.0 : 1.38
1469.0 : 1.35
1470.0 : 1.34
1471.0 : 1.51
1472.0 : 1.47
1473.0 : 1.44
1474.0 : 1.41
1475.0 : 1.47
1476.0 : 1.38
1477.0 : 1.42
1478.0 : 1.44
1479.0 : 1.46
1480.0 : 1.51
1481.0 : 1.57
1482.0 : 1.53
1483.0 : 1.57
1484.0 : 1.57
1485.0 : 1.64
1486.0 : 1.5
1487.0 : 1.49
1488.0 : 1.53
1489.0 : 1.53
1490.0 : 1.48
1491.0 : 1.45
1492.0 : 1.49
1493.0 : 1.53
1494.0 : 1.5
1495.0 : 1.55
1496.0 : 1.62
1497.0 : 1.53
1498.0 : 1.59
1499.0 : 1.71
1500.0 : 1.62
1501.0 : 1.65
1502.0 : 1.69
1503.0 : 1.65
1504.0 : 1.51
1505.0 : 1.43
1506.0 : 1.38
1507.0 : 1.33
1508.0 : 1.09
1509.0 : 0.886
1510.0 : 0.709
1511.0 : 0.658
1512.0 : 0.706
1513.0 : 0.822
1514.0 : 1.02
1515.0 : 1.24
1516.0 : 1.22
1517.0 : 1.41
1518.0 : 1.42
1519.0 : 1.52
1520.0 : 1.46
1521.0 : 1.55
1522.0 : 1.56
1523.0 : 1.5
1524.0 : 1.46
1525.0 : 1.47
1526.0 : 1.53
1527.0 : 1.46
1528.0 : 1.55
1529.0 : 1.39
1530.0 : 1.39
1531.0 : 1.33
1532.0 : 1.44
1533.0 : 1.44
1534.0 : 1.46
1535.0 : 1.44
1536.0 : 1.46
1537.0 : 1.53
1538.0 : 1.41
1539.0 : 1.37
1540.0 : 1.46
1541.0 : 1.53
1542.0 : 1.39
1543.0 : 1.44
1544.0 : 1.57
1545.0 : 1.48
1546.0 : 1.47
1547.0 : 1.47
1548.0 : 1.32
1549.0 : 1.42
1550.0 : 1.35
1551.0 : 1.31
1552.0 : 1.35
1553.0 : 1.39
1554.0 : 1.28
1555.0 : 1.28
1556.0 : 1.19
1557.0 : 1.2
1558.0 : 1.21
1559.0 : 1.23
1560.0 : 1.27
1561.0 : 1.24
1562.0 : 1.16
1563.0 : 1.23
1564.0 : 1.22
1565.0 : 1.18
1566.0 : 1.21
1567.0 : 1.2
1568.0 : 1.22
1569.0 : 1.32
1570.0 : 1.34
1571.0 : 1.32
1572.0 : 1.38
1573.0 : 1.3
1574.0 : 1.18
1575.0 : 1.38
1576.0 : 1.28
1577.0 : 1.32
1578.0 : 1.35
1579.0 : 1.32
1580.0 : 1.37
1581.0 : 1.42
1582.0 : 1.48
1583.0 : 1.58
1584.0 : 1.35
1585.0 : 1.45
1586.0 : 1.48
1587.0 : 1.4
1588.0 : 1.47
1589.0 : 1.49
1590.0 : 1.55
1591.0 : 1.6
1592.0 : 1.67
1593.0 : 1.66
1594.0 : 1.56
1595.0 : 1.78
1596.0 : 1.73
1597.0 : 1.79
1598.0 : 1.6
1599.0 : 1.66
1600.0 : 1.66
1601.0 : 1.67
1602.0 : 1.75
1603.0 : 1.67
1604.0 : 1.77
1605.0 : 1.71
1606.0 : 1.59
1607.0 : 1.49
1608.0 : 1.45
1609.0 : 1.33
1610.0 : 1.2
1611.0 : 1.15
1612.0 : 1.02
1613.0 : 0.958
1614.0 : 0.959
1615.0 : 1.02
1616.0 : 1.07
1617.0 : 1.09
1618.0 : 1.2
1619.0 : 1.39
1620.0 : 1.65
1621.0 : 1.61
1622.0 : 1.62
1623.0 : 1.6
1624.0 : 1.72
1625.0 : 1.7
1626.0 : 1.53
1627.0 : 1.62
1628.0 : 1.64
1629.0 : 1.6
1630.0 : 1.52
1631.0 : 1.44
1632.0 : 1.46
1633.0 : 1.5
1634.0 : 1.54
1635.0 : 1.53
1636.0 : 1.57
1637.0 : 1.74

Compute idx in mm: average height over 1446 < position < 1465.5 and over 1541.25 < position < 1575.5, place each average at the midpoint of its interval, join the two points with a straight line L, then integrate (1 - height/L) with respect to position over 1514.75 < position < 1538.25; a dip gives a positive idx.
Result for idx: -2.3 mm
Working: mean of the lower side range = 1.32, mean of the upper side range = 1.31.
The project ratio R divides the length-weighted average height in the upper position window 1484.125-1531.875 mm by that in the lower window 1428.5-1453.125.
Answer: 1.15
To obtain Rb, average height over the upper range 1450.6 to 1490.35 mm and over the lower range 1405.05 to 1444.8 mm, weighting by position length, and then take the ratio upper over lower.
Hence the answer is 1.3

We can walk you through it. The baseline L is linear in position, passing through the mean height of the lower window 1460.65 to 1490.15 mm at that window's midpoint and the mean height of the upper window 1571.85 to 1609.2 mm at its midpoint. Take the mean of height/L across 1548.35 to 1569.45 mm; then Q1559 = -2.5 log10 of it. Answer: 0.19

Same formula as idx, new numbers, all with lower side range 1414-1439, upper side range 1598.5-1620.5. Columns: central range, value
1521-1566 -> -3.0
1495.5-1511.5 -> -1.7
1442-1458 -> -1.8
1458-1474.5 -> -2.5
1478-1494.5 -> -4.0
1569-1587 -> -0.4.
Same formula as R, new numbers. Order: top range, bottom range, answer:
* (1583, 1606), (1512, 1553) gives 1.15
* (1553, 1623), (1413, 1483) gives 1.09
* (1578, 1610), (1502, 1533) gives 1.19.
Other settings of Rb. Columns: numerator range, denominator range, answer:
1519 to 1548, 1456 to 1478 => 1.06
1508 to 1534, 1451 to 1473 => 0.95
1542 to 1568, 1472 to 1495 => 0.87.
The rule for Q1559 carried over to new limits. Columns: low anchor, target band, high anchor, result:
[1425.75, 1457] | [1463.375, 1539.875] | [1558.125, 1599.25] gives -0.091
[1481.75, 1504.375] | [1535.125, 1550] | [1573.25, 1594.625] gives 0.038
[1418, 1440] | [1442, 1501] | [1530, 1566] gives -0.162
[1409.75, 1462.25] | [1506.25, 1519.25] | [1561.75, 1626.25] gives 0.213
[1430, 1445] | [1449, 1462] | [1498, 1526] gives -0.094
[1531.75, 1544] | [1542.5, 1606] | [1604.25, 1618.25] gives -0.066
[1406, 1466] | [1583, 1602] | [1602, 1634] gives -0.137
